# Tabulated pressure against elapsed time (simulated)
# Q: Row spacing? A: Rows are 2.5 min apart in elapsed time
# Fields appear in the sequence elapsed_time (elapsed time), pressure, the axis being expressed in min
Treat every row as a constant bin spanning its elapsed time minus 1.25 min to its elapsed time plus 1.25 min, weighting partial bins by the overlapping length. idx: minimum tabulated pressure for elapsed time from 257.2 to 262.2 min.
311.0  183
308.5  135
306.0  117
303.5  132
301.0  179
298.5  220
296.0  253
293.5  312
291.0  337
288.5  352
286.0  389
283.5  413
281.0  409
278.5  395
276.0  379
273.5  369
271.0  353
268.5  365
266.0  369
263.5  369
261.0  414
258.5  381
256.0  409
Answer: 381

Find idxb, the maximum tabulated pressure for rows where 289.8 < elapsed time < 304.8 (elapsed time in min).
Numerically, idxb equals 337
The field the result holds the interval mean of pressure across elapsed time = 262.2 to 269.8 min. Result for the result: 368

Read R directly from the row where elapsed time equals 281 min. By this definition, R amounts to 409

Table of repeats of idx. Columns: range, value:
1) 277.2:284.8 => 395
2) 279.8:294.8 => 312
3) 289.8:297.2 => 253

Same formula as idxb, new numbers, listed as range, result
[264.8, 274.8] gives 369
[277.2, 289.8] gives 413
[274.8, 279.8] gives 395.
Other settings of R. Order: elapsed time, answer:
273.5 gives 369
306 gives 117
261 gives 414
